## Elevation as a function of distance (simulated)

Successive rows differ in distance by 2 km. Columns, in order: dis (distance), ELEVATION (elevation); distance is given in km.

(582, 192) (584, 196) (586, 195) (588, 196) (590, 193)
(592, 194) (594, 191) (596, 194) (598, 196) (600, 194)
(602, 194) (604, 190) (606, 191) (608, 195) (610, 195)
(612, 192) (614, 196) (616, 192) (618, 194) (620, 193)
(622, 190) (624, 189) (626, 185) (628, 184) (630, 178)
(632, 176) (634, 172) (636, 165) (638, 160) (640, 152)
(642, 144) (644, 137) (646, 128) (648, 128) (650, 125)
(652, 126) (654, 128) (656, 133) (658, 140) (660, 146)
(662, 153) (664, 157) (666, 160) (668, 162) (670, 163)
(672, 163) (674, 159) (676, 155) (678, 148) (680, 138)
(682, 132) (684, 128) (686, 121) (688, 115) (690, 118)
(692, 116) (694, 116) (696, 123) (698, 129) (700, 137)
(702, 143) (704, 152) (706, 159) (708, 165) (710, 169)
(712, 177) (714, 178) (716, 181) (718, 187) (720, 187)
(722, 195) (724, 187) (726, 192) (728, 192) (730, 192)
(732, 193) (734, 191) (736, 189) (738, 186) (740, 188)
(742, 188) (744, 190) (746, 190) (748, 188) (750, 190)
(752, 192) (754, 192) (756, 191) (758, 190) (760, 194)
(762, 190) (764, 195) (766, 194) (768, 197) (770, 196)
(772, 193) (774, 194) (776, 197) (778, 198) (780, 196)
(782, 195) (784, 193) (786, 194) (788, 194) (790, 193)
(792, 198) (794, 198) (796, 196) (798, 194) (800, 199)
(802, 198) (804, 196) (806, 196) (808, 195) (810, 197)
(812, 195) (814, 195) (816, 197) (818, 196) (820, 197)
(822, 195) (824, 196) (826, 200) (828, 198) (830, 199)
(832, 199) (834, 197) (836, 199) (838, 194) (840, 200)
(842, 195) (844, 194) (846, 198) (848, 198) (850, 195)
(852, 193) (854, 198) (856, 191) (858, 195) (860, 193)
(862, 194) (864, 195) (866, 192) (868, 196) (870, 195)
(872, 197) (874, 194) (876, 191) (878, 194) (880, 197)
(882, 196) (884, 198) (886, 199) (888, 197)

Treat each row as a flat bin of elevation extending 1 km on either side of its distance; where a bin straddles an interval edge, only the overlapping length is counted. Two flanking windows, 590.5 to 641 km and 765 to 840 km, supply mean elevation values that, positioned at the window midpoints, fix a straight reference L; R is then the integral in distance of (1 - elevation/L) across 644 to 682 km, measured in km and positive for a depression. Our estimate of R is 8.9 km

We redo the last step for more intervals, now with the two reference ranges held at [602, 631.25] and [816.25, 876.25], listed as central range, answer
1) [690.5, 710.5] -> 5.5 km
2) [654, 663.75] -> 2.5 km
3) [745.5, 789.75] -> 0.1 km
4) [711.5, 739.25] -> 0.7 km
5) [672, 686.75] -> 3.8 km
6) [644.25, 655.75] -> 3.8 km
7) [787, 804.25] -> -0.1 km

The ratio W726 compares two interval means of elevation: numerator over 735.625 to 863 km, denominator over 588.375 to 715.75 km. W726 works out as 1.21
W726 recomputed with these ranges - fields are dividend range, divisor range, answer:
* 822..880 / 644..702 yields 1.42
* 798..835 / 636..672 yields 1.36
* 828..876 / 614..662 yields 1.22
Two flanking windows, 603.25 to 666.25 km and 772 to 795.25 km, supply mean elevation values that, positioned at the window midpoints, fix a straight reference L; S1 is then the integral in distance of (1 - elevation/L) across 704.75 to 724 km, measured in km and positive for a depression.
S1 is 0.4 km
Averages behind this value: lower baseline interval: 165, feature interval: 178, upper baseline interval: 195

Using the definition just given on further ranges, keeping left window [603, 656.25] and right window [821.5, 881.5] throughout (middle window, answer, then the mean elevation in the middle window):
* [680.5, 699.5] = 5.7 km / 123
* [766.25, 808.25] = -1.8 km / 196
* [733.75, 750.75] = -0.6 km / 189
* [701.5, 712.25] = 1.1 km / 161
